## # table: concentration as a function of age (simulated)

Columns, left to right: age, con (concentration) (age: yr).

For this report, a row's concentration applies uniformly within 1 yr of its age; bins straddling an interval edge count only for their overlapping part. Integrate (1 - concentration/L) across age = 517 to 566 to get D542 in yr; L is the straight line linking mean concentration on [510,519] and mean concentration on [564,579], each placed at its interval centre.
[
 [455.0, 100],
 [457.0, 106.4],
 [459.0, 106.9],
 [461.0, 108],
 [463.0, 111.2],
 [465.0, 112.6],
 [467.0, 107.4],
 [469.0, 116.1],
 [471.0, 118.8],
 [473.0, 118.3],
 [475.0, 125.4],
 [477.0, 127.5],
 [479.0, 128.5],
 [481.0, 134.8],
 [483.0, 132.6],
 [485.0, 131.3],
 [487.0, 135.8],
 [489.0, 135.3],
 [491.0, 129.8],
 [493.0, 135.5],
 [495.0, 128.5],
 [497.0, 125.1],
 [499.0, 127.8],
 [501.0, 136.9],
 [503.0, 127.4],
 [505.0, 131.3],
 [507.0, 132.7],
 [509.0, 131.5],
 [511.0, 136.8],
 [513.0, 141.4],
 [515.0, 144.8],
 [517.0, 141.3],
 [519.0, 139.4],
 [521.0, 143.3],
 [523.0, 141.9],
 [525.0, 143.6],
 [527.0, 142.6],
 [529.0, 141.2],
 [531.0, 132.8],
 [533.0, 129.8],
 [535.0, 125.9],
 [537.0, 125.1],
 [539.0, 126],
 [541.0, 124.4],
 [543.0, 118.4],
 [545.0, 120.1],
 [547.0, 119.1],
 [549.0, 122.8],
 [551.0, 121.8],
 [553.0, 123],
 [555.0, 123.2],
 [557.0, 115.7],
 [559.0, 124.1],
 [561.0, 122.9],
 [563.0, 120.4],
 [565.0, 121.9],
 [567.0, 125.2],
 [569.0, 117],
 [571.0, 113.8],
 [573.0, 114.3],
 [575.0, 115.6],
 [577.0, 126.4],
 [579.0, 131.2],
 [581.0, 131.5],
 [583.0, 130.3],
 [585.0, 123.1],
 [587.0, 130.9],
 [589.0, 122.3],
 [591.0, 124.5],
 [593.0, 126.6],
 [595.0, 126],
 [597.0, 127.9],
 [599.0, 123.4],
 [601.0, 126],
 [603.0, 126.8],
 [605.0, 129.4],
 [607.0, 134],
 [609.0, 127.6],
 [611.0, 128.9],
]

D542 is 1.1 yr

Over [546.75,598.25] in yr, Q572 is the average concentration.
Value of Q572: 123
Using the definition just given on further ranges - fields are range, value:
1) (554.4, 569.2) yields 121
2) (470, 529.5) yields 134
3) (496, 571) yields 129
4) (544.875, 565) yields 121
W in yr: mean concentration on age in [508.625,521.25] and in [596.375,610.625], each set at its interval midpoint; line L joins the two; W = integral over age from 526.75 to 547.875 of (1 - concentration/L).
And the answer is 1.5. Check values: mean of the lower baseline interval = 140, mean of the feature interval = 127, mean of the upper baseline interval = 128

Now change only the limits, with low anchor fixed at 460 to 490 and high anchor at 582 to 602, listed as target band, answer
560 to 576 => 0.8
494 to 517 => -1.8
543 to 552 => 0.3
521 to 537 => -1.6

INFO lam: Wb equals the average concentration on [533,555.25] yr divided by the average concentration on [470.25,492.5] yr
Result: 0.95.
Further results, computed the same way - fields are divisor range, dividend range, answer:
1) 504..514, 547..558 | 0.90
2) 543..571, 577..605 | 1.05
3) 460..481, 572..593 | 1.06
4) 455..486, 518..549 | 1.11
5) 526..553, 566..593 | 0.98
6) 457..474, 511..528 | 1.27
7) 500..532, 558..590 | 0.89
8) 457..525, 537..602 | 0.96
